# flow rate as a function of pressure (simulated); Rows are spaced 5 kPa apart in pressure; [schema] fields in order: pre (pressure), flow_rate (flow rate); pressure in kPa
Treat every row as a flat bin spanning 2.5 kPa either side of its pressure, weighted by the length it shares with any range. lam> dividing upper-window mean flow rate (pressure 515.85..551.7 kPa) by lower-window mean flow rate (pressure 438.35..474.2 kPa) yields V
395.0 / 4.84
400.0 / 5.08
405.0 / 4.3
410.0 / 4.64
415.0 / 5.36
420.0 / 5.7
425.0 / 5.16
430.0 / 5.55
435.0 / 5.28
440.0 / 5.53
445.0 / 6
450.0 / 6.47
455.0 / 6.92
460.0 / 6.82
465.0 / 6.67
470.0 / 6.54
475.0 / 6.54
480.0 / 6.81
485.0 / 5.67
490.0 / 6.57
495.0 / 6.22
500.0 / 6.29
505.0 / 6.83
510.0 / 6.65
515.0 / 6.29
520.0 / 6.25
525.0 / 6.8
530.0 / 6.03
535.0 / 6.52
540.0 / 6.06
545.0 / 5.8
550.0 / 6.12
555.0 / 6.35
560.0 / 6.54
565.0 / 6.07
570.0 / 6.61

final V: 1.0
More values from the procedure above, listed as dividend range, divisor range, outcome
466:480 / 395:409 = 1.40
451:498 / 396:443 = 1.26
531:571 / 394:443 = 1.21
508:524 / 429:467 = 1.04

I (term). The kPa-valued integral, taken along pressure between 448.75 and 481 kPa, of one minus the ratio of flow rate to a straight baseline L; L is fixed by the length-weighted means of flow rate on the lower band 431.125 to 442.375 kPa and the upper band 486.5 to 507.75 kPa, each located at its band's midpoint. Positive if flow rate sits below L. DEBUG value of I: -4.3 kPa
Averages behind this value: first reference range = 5.42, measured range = 6.68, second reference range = 6.44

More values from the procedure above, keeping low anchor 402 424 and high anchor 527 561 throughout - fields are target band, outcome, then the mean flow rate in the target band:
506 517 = -1.17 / 6.53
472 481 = -1.70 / 6.64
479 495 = -1.71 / 6.29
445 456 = -2.37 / 6.51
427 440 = -0.57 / 5.43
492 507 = -1.66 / 6.44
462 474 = -2.39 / 6.61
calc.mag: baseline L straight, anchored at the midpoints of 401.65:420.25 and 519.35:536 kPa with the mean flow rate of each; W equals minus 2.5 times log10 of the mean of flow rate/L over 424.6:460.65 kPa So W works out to -0.123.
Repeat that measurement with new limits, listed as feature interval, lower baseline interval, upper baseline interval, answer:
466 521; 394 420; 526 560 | -0.13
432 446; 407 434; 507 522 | -0.01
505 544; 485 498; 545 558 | -0.03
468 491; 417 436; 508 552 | -0.10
